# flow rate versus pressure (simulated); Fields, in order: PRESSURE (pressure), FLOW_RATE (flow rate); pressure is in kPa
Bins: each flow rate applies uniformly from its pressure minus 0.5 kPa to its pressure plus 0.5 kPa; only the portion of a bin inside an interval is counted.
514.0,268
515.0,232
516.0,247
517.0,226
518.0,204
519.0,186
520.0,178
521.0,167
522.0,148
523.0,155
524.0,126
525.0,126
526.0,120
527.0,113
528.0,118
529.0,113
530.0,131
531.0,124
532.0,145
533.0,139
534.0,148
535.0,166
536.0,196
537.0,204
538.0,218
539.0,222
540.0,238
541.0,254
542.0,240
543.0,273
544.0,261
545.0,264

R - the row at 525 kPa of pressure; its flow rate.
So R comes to 126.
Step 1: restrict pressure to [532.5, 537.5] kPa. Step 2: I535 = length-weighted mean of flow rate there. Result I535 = 171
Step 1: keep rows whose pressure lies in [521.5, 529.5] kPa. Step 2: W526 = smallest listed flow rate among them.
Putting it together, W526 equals 113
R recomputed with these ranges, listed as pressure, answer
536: 196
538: 218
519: 186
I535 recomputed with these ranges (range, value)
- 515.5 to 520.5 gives 208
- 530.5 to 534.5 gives 139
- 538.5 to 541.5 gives 238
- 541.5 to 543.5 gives 256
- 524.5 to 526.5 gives 123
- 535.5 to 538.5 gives 206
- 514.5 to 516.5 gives 240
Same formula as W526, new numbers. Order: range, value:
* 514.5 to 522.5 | 148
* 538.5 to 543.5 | 222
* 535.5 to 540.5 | 196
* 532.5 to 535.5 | 139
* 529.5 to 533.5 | 124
